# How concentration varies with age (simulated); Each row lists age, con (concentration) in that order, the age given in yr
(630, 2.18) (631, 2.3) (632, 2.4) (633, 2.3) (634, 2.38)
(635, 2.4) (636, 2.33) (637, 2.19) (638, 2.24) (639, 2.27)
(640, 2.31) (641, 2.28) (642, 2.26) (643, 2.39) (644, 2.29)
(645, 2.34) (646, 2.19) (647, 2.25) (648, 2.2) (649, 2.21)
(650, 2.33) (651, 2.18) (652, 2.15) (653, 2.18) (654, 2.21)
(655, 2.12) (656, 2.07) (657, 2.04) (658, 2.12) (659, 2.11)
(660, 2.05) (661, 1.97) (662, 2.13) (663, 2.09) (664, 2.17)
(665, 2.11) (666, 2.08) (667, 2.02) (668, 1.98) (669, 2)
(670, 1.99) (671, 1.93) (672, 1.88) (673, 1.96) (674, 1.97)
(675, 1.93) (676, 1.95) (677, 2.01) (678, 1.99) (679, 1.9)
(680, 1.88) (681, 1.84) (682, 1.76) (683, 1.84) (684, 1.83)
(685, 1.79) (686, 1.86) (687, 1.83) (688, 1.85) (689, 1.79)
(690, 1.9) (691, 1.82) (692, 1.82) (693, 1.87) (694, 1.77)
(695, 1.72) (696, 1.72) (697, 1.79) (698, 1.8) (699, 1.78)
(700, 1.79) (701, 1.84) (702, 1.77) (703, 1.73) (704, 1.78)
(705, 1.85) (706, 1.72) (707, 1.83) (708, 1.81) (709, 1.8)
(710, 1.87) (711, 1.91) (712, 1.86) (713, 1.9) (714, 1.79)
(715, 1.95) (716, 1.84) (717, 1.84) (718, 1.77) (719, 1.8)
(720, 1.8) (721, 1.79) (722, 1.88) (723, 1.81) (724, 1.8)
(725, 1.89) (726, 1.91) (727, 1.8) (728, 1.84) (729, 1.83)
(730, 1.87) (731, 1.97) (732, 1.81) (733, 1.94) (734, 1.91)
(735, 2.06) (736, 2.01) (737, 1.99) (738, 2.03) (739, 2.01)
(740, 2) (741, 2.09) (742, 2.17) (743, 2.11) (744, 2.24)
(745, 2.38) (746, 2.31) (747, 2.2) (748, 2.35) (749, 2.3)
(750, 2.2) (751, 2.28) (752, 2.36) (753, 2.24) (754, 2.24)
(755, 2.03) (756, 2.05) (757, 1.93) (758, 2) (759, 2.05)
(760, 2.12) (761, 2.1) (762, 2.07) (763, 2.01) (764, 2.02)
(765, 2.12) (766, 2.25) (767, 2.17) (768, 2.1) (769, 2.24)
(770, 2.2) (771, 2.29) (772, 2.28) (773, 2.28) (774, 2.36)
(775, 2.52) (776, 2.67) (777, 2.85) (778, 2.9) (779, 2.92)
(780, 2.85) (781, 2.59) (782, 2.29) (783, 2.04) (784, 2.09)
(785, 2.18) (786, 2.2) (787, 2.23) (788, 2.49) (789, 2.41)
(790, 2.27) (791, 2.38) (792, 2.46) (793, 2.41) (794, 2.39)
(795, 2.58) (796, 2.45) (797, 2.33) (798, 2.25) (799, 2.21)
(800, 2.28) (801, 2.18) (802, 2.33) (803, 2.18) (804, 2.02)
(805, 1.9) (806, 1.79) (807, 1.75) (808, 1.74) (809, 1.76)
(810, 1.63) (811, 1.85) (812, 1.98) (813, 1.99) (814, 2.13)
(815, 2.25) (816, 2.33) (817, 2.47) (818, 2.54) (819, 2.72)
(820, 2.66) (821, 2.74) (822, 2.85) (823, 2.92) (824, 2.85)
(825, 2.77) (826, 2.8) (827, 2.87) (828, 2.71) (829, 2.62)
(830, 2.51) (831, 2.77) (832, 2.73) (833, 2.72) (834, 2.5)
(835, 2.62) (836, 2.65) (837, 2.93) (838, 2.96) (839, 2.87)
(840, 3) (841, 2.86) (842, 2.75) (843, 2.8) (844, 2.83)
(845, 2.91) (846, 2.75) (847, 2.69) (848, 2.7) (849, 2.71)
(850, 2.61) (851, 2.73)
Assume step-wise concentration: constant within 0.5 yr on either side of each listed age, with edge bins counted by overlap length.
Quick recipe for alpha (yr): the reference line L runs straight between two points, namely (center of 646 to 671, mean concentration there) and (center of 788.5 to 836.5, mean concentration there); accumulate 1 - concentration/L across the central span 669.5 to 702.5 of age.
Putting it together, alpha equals 4.68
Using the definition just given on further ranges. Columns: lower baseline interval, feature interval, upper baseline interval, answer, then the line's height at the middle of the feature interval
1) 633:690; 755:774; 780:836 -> 1.25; 2.28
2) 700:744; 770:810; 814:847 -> 1.61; 2.41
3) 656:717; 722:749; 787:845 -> 1.19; 2.11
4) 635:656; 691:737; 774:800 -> 9.82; 2.34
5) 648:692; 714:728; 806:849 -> 2.19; 2.18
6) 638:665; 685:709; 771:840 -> 4.86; 2.26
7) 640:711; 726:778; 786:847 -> 2.16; 2.24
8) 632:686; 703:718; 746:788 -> 2.41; 2.18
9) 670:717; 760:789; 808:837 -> -1.00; 2.25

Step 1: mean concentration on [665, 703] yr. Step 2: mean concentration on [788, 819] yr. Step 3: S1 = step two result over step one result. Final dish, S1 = 1.2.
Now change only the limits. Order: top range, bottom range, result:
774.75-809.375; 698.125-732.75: 1.26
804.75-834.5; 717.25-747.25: 1.22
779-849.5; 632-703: 1.21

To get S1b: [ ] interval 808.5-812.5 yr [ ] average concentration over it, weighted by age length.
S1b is 1.8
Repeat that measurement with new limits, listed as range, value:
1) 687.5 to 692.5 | 1.84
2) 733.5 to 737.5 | 1.99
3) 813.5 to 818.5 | 2.34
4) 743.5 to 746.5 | 2.31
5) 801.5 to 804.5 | 2.18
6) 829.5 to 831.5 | 2.64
